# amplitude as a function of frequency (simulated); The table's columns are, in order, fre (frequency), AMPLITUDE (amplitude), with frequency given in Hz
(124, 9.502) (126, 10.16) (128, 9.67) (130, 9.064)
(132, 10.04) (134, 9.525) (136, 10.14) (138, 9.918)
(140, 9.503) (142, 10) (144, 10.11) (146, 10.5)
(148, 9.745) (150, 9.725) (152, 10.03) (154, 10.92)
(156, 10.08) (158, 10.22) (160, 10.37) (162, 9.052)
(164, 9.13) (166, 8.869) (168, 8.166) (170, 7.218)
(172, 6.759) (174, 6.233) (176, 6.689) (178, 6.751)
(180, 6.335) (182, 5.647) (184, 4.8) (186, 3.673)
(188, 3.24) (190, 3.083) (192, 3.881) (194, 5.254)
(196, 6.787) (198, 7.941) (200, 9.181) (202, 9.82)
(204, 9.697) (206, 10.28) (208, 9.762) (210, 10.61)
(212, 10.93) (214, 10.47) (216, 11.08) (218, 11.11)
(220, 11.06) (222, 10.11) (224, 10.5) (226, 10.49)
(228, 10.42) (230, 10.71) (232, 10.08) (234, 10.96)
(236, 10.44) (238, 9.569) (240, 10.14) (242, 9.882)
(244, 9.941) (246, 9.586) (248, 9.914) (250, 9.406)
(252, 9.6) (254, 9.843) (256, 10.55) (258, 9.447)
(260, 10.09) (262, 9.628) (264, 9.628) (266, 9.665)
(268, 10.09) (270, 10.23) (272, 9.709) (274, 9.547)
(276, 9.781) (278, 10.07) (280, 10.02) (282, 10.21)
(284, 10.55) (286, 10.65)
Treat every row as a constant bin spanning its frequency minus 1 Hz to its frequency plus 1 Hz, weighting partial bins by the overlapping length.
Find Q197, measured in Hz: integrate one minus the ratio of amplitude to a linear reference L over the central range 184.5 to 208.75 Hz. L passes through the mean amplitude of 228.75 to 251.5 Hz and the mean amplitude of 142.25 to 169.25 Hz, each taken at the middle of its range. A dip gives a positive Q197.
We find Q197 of 7.57 Hz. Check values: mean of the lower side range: 9.75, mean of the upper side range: 10.1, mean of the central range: 6.81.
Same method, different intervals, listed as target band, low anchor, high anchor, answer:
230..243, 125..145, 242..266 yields -0.57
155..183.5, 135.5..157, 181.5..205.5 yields 1.17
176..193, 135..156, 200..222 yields 9.05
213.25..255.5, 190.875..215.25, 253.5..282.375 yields -4.49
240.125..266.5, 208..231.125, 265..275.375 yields 0.81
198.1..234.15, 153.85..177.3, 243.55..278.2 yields -4.36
